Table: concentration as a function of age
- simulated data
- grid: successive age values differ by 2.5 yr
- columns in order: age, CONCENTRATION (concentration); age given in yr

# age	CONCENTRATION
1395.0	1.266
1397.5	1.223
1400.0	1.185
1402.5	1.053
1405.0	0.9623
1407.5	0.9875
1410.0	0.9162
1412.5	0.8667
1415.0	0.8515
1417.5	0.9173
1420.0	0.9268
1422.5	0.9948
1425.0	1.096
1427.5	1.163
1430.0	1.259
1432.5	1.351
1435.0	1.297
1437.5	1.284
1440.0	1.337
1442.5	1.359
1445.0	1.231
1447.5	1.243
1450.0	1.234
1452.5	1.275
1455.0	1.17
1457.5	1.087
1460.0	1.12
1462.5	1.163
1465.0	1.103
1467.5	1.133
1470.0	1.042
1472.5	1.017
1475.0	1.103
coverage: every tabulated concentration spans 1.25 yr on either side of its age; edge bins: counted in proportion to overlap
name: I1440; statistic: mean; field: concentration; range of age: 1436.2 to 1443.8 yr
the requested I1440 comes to 1.33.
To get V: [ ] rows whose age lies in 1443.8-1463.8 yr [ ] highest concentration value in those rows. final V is 1.275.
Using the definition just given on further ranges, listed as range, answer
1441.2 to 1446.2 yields 1.359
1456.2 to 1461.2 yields 1.12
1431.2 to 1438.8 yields 1.351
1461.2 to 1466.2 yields 1.163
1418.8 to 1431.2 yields 1.259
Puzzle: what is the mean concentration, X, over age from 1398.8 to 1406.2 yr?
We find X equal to 1.07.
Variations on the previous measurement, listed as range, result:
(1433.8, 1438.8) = 1.29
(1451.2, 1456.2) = 1.22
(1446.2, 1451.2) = 1.24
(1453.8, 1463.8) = 1.13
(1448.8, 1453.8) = 1.25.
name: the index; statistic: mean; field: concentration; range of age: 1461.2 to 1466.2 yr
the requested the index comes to 1.13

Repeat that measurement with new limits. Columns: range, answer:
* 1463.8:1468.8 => 1.12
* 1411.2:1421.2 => 0.891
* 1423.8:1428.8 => 1.13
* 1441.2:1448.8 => 1.28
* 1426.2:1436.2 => 1.27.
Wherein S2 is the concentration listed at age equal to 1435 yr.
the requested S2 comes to 1.297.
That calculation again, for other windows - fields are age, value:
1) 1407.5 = 0.9875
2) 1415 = 0.8515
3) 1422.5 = 0.9948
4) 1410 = 0.9162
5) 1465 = 1.103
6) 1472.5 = 1.017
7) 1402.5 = 1.053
